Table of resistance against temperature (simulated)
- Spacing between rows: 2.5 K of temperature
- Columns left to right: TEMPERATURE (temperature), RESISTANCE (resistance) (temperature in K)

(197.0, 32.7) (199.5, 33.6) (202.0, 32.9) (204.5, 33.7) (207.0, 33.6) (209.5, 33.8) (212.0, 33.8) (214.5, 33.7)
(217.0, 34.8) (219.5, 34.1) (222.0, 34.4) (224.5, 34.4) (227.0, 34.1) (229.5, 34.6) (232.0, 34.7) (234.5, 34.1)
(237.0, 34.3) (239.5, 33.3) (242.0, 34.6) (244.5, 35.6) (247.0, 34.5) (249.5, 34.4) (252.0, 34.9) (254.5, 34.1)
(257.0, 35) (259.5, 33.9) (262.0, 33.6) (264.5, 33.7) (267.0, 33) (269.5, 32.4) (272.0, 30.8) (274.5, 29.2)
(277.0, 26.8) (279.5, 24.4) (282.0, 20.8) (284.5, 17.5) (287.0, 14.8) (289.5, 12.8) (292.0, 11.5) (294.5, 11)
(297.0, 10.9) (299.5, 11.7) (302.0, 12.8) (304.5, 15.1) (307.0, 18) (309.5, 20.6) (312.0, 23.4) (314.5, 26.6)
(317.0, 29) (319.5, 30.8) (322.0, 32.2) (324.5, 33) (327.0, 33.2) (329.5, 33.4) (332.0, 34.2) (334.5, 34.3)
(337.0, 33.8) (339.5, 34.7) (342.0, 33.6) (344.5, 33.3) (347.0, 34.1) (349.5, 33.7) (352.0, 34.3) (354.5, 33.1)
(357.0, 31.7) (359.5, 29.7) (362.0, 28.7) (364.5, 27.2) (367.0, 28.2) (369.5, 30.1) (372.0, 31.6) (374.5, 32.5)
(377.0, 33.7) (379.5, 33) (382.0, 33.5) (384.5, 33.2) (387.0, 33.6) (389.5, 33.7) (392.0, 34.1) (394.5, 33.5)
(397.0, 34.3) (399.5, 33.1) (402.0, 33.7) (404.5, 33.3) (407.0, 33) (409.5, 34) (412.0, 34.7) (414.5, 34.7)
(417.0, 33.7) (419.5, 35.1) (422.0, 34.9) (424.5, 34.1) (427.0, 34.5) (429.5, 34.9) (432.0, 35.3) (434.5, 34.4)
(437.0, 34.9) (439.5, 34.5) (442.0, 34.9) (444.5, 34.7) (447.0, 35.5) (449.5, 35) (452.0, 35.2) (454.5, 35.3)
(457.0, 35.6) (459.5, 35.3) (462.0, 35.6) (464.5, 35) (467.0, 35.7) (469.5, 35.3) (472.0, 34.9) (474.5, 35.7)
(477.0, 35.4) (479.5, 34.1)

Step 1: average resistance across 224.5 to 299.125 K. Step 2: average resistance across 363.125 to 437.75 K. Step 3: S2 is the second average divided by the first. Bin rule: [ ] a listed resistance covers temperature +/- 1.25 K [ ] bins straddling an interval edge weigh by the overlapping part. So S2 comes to 1.2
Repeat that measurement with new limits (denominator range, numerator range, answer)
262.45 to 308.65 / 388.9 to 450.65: 1.66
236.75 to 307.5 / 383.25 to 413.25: 1.31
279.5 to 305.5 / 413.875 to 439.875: 2.41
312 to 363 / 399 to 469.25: 1.08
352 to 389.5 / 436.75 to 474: 1.11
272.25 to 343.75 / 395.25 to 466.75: 1.44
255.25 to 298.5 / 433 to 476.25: 1.45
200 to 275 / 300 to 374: 0.87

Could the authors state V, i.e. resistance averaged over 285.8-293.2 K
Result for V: 13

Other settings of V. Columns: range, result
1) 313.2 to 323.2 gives 29.6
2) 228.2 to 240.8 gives 34.2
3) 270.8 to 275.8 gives 30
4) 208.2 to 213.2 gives 33.8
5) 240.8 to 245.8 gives 35.1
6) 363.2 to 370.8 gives 28.5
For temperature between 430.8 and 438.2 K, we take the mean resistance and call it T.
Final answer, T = 34.9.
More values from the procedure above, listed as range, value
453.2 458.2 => 35.4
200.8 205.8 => 33.3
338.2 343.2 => 34.2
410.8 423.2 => 34.6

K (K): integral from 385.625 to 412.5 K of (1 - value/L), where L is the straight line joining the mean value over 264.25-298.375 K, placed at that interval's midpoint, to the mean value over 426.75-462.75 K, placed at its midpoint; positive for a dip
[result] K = -2.0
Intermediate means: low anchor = 21.7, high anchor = 35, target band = 33.7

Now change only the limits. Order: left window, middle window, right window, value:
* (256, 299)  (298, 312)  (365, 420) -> 5.3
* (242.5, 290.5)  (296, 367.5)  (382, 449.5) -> 7.6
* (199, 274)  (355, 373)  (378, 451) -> 2.3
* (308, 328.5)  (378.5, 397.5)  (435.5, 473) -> -1.0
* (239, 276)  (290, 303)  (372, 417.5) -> 8.5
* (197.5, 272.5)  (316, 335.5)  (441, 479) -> 1.1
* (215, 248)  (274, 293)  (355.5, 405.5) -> 8.0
